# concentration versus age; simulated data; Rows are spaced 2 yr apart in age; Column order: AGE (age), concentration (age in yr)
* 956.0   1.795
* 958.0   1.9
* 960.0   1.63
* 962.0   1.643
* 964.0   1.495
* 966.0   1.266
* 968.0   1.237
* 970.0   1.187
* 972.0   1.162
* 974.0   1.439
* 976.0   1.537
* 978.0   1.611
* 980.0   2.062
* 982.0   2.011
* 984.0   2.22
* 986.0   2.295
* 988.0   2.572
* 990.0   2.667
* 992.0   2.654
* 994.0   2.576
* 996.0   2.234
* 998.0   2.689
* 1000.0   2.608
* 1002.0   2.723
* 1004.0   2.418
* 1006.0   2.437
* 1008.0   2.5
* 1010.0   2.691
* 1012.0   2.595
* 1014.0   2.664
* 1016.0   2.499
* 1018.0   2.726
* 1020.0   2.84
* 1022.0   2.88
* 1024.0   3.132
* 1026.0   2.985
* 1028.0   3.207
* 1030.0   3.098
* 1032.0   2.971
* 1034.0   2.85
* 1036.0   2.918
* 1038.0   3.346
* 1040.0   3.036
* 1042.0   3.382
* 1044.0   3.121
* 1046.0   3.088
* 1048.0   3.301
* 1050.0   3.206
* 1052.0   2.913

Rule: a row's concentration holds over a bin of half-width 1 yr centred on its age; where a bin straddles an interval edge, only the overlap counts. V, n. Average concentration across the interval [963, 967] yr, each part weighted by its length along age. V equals 1.38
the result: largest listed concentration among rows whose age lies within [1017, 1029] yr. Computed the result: 3.207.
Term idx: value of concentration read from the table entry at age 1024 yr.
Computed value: 3.132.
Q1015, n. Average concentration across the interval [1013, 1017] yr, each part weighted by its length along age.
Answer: 2.58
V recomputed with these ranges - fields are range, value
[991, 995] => 2.62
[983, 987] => 2.26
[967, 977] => 1.31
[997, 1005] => 2.61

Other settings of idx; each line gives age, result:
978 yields 1.611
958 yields 1.9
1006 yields 2.437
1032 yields 2.971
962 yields 1.643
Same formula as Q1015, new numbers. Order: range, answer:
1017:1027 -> 2.91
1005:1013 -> 2.56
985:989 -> 2.43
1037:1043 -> 3.25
